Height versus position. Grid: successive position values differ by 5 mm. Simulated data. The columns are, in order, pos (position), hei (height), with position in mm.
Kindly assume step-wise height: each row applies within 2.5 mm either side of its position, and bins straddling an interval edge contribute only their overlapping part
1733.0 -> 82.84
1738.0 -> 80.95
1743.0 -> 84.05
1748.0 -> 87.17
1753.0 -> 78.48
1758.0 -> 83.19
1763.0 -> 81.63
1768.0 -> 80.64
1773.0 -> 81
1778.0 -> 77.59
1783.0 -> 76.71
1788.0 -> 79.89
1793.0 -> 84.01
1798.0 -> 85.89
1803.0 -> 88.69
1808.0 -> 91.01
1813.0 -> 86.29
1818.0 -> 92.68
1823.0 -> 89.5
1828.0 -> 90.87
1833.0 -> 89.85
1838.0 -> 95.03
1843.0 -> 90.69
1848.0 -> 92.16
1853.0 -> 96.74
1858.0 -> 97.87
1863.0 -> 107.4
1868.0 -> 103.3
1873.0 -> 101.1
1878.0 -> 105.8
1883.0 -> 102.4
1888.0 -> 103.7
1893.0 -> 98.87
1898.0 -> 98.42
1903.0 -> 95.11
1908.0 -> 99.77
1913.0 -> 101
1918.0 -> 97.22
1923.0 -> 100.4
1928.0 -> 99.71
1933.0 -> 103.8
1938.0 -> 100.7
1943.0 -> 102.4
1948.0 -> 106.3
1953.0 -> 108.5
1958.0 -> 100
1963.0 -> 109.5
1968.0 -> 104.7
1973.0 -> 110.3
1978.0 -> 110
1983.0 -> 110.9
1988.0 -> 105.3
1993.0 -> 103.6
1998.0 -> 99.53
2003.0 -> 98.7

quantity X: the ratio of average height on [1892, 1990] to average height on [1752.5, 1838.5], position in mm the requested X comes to 1.2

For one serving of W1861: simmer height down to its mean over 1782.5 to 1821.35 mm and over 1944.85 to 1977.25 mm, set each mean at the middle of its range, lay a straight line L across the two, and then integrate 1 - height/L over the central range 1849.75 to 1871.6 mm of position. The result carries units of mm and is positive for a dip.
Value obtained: -1.7 mm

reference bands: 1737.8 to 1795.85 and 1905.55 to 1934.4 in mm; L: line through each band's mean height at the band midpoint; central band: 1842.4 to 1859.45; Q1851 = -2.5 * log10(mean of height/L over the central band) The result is -0.033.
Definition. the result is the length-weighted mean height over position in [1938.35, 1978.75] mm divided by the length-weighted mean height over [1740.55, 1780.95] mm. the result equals 1.3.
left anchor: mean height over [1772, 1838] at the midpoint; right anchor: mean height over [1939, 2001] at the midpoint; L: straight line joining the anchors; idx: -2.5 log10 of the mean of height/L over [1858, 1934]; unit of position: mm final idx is -0.05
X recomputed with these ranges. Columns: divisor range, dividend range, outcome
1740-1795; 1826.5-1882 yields 1.20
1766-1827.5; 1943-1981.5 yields 1.26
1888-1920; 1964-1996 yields 1.09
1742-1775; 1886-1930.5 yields 1.21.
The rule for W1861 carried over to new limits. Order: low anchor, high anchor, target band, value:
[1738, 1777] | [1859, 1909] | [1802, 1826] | 0.3 mm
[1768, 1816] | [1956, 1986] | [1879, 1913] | -0.9 mm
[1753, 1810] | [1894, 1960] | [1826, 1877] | -3.0 mm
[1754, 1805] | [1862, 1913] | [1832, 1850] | 0.2 mm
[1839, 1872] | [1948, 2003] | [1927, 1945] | 0.3 mm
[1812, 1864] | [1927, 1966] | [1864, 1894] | -1.7 mm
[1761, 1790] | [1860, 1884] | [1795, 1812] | -0.3 mm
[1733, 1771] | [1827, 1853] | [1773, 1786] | 1.1 mm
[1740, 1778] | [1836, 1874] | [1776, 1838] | 2.4 mm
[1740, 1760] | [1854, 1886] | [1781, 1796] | 1.5 mm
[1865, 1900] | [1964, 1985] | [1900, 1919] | 1.0 mm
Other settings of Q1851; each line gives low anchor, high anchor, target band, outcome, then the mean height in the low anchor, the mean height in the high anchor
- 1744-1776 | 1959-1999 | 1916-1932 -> 0.010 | 82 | 107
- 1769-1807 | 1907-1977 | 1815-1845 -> -0.040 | 82.3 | 103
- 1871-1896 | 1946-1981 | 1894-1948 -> 0.047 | 102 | 107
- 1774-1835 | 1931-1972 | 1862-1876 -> -0.104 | 85.9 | 105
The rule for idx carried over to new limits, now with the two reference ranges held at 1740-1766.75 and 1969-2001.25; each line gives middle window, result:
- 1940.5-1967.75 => -0.02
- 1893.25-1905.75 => 0.00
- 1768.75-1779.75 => 0.07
